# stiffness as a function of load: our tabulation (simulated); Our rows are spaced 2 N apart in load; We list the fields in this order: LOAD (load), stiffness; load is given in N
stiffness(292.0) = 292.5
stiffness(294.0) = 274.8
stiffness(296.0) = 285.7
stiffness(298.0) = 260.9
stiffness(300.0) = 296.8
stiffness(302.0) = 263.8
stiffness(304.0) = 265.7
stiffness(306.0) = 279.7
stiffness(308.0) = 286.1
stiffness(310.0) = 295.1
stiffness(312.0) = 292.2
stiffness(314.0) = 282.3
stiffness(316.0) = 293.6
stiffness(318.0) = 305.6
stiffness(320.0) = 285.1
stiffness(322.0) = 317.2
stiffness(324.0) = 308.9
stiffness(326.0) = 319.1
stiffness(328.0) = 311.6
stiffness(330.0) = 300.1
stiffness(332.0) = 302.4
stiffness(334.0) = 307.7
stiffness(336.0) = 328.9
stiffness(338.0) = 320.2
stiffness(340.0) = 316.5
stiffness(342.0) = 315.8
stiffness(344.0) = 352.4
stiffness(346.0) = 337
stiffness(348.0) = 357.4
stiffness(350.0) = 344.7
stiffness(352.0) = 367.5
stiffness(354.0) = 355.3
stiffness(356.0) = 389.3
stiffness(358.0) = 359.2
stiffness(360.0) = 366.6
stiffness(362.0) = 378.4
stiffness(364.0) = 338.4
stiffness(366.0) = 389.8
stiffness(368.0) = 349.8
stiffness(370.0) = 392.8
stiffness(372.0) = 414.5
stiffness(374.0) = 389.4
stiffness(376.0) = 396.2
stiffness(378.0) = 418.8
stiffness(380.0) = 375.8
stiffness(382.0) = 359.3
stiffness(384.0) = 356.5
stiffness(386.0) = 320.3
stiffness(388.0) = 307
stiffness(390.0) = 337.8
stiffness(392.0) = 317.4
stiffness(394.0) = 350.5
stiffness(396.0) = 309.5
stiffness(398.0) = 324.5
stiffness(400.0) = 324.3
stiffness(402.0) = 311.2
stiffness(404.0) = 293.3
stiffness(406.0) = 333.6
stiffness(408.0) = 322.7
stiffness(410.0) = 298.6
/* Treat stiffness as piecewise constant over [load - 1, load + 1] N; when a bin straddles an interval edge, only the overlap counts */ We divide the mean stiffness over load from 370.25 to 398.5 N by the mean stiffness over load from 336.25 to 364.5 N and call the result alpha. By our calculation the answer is 1.02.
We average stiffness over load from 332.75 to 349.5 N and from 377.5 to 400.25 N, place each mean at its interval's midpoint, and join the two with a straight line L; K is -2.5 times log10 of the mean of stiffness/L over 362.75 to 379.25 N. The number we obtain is -0.15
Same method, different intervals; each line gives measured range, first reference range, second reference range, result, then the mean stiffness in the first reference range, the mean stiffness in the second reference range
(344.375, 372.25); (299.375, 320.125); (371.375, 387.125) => -0.05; 286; 377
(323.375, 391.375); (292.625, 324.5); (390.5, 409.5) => -0.15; 287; 321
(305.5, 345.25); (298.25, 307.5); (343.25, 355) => 0.02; 276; 352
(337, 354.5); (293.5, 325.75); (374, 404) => -0.09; 288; 343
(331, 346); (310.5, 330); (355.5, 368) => 0.03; 301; 368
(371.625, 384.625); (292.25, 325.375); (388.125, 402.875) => -0.22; 288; 324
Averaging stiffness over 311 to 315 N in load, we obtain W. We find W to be 287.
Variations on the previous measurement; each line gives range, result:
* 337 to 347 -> 328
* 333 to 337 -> 318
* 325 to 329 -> 315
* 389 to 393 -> 328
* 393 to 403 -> 324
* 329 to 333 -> 301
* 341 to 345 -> 334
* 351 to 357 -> 371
